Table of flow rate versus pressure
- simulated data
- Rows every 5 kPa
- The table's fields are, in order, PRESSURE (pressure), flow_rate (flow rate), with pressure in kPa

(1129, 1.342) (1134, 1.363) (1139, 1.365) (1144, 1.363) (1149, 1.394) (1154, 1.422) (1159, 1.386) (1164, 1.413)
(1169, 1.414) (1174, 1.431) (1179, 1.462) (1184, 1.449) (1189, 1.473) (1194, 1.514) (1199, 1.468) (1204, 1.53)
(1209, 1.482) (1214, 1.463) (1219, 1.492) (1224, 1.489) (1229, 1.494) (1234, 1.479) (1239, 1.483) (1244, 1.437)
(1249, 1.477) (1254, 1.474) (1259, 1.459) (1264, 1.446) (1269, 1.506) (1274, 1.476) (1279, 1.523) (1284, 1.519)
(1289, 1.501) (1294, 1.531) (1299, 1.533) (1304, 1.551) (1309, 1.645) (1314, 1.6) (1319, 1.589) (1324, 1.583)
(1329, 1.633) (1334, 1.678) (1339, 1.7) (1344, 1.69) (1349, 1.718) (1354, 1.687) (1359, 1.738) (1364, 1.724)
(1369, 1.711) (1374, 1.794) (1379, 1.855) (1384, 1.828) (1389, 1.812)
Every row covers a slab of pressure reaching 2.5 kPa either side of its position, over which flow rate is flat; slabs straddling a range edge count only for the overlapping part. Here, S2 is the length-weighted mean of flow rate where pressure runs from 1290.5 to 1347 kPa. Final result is 1.61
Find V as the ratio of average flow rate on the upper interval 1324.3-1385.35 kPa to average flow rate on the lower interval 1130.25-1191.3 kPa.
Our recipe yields 1.2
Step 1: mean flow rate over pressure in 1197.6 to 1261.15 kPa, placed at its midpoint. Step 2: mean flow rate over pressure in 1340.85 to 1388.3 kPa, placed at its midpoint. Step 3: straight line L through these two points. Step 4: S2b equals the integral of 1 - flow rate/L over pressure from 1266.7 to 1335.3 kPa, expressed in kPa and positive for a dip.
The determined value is 2.7 kPa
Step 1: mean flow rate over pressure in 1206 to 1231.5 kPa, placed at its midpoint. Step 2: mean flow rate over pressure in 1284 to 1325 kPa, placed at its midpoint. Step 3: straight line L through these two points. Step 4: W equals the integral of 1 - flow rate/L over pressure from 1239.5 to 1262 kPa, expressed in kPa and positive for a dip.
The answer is 0.8 kPa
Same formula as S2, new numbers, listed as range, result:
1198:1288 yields 1.48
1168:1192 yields 1.45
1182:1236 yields 1.49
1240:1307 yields 1.5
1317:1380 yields 1.7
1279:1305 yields 1.53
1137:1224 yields 1.44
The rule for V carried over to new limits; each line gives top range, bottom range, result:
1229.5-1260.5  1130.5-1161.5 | 1.06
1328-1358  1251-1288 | 1.14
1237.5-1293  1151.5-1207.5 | 1.02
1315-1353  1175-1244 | 1.12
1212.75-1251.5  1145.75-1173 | 1.05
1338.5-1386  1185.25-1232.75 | 1.17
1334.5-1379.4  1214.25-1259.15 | 1.17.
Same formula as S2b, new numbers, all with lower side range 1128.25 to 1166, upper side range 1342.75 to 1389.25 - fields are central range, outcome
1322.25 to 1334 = 0.5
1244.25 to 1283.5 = 2.5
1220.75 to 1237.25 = 0.4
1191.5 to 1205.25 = -0.3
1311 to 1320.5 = 0.4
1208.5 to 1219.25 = 0.1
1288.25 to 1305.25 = 1.1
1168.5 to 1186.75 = -0.1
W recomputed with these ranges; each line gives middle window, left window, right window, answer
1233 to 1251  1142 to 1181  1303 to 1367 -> 0.7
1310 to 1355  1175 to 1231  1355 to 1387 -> 1.4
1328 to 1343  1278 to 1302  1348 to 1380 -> -0.2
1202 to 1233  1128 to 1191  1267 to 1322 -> -0.5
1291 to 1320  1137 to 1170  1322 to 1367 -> 0.9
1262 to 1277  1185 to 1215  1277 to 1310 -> 0.5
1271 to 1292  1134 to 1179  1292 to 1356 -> 0.8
